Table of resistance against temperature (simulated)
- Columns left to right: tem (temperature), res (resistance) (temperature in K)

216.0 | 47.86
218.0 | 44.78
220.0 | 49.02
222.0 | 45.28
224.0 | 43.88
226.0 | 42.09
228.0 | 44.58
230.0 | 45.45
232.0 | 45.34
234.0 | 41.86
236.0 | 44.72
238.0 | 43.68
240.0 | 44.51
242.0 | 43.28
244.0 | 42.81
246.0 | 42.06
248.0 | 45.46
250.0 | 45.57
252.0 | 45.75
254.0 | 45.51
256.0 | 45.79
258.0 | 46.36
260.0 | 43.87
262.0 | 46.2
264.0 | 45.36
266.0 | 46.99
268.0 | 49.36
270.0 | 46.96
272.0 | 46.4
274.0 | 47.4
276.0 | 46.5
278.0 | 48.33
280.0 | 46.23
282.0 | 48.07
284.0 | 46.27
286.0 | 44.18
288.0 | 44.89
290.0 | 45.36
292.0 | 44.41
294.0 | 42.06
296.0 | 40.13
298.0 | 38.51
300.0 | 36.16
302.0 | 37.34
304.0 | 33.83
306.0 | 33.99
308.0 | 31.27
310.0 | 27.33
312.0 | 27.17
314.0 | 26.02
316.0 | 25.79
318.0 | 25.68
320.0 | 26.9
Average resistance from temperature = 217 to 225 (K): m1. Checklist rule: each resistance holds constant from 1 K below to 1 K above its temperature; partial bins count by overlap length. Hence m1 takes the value 45.7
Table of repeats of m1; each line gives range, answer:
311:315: 26.6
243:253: 44.3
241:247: 42.7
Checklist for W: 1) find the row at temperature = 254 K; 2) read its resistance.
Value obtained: 45.51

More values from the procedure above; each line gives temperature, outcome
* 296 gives 40.13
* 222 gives 45.28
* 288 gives 44.89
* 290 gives 45.36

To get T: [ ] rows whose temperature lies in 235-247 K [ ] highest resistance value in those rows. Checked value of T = 44.72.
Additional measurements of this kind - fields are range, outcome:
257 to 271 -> 49.36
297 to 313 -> 38.51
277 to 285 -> 48.33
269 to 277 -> 47.4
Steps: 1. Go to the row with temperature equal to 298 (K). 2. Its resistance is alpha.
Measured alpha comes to 38.51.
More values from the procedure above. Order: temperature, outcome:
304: 33.83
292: 44.41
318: 25.68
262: 46.2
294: 42.06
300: 36.16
